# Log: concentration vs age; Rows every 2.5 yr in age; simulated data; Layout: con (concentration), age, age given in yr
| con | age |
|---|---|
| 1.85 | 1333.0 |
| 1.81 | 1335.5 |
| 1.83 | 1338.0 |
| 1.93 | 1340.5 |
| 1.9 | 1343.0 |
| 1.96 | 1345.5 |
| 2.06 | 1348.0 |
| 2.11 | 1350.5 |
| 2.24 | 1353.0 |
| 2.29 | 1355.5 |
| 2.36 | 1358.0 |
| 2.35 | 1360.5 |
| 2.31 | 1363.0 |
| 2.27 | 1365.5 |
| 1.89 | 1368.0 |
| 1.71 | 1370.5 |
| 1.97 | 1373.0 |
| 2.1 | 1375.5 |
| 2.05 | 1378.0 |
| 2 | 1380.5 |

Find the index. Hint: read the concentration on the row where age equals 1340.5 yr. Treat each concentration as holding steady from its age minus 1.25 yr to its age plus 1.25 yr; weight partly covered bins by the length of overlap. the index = 1.93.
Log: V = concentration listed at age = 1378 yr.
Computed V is 2.05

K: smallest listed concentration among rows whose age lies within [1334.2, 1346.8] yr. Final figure 1.81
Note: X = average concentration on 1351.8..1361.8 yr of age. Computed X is 2.31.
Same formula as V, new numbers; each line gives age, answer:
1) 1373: 1.97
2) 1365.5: 2.27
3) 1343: 1.9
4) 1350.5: 2.11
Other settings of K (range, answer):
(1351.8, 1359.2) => 2.24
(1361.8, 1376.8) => 1.71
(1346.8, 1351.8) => 2.06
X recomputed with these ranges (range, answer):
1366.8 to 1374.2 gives 1.86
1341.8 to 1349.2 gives 1.97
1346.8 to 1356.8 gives 2.18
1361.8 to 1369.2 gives 2.16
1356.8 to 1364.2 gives 2.34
